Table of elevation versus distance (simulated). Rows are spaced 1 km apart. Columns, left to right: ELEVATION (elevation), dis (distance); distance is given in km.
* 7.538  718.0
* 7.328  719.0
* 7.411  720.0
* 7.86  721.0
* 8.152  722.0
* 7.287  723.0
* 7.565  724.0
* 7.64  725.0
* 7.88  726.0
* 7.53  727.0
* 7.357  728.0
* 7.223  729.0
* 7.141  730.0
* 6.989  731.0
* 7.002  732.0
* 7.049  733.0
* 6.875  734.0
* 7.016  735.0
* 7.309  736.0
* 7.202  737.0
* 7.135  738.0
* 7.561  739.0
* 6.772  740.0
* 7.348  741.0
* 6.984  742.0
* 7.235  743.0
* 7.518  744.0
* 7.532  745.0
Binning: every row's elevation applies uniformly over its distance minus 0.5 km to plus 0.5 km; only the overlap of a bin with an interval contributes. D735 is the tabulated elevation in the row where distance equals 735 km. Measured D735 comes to 7.016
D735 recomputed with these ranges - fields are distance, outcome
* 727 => 7.53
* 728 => 7.357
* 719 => 7.328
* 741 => 7.348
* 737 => 7.202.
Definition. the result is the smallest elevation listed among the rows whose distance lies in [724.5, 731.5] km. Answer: 6.989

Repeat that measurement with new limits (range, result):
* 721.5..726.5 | 7.287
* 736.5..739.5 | 7.135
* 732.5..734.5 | 6.875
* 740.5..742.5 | 6.984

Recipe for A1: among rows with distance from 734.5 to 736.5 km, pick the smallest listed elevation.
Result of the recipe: 7.016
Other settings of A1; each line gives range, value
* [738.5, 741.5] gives 6.772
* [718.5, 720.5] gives 7.328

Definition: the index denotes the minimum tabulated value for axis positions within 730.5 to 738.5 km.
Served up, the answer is 6.875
